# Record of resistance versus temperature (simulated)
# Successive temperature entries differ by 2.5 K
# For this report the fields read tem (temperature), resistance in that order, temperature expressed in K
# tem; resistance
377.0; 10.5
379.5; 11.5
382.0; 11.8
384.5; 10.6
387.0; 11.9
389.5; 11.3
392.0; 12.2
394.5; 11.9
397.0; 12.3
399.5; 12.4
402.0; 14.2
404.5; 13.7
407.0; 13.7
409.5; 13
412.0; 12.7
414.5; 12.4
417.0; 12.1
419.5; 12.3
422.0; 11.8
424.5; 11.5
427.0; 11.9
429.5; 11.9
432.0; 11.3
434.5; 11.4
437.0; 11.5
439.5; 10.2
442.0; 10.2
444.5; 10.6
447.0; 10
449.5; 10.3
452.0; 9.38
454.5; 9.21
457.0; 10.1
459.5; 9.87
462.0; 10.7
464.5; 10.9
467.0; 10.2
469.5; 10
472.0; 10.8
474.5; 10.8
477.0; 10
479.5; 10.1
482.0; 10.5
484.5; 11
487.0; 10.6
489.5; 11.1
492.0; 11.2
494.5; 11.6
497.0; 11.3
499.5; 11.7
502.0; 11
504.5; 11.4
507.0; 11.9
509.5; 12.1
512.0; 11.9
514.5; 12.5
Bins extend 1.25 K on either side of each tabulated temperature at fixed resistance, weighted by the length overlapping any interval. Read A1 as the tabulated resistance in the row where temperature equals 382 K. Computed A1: 11.8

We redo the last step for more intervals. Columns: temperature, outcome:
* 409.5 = 13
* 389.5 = 11.3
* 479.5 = 10.1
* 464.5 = 10.9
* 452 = 9.38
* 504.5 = 11.4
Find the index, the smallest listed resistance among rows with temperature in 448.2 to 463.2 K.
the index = 9.21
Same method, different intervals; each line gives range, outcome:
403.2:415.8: 12.4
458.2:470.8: 9.87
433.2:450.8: 10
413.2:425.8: 11.5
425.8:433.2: 11.3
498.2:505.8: 11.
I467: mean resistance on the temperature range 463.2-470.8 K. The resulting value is 10.4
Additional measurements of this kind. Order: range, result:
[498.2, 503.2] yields 11.4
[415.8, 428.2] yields 11.9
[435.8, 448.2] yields 10.5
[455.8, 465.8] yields 10.4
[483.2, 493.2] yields 11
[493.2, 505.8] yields 11.4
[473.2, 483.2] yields 10.4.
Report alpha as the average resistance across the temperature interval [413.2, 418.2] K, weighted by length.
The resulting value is 12.3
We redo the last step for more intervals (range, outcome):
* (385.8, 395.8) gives 11.8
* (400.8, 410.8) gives 13.6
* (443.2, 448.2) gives 10.3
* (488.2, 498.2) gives 11.3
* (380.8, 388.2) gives 11.4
